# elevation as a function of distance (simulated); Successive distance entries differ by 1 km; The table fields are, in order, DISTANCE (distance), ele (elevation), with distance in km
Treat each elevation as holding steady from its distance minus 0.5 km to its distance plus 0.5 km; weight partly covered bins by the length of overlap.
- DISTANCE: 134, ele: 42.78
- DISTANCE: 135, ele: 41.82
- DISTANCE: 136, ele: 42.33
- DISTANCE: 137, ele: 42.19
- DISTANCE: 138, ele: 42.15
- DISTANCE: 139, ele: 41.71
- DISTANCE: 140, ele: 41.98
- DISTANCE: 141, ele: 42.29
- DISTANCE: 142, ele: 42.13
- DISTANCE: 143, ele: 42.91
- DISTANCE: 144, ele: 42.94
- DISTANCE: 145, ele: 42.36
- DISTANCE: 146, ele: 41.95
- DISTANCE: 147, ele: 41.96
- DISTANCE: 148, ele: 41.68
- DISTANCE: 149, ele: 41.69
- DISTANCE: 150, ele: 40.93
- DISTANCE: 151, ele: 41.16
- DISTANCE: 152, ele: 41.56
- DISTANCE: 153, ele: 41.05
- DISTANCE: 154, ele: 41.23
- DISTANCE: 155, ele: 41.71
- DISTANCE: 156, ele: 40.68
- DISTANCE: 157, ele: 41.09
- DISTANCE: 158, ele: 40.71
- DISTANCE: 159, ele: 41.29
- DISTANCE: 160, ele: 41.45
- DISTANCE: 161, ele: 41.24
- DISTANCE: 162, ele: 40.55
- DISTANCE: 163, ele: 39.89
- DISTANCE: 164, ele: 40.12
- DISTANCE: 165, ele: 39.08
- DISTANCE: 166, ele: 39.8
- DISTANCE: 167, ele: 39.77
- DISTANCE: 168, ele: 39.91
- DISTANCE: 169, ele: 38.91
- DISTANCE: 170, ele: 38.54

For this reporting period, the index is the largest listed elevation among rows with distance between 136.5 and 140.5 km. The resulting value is 42.19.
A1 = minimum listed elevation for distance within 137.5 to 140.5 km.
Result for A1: 41.71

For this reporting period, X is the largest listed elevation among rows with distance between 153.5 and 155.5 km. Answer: 41.71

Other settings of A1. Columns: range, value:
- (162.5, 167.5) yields 39.08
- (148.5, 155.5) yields 40.93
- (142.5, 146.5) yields 41.95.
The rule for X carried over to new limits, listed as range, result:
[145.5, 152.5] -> 41.96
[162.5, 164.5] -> 40.12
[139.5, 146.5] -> 42.94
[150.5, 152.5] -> 41.56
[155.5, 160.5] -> 41.45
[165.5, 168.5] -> 39.91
